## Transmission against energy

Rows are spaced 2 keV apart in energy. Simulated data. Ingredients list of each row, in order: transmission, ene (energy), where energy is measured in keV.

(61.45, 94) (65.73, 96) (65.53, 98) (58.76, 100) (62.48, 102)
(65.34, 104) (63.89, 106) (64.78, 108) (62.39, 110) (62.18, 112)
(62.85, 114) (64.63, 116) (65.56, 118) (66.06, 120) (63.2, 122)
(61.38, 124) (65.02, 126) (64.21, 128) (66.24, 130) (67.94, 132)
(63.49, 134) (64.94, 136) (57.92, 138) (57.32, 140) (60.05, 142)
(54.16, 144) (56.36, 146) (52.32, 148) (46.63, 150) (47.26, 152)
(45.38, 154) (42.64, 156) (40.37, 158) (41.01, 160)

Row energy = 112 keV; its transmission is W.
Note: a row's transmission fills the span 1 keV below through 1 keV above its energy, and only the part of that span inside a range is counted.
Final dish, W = 62.18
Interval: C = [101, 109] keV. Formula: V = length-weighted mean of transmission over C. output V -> 64.1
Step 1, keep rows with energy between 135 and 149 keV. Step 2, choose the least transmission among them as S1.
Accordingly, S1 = 52.32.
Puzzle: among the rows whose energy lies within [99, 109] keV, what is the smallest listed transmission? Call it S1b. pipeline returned 58.76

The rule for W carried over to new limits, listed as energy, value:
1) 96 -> 65.73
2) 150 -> 46.63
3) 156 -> 42.64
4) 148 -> 52.32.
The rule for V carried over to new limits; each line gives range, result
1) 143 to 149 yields 54.3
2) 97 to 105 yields 63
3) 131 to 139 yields 63.6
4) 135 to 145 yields 58.9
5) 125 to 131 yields 65.2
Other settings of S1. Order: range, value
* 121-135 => 61.38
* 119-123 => 63.2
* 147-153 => 46.63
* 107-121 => 62.18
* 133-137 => 63.49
